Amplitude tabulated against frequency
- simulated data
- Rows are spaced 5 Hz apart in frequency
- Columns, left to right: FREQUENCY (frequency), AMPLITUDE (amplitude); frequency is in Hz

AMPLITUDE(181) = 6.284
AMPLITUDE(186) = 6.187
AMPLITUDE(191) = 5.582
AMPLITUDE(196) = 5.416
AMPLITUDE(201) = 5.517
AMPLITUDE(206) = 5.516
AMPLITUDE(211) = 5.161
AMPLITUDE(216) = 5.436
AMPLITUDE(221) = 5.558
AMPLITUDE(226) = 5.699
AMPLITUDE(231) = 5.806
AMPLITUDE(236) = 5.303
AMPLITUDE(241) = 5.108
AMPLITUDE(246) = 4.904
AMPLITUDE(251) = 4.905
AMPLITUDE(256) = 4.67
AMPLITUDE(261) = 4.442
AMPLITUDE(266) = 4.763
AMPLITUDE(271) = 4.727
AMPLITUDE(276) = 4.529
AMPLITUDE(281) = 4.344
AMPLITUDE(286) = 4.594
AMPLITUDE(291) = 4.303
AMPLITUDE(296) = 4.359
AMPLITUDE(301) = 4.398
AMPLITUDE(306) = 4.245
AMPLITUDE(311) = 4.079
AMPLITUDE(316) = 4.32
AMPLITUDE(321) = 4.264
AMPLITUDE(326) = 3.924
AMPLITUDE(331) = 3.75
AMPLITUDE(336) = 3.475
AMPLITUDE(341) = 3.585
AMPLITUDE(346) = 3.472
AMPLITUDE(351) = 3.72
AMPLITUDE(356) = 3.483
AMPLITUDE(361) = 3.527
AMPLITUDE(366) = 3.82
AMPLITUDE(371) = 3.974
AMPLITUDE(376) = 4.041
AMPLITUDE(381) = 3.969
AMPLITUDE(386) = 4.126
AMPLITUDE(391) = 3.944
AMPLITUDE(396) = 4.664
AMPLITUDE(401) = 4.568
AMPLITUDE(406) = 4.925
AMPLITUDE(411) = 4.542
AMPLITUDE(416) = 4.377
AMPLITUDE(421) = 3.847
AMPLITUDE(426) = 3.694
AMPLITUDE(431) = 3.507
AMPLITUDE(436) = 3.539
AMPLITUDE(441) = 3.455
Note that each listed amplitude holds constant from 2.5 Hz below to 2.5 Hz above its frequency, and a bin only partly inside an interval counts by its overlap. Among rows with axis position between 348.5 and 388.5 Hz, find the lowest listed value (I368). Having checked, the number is 3.483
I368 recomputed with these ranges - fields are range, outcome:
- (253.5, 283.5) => 4.344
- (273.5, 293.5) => 4.303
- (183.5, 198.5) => 5.416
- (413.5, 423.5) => 3.847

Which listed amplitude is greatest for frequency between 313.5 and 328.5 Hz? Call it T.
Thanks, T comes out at 4.32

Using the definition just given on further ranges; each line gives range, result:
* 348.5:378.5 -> 4.041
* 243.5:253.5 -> 4.905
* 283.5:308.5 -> 4.594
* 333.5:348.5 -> 3.585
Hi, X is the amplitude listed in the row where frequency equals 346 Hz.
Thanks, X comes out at 3.472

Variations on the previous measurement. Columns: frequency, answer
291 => 4.303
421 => 3.847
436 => 3.539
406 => 4.925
